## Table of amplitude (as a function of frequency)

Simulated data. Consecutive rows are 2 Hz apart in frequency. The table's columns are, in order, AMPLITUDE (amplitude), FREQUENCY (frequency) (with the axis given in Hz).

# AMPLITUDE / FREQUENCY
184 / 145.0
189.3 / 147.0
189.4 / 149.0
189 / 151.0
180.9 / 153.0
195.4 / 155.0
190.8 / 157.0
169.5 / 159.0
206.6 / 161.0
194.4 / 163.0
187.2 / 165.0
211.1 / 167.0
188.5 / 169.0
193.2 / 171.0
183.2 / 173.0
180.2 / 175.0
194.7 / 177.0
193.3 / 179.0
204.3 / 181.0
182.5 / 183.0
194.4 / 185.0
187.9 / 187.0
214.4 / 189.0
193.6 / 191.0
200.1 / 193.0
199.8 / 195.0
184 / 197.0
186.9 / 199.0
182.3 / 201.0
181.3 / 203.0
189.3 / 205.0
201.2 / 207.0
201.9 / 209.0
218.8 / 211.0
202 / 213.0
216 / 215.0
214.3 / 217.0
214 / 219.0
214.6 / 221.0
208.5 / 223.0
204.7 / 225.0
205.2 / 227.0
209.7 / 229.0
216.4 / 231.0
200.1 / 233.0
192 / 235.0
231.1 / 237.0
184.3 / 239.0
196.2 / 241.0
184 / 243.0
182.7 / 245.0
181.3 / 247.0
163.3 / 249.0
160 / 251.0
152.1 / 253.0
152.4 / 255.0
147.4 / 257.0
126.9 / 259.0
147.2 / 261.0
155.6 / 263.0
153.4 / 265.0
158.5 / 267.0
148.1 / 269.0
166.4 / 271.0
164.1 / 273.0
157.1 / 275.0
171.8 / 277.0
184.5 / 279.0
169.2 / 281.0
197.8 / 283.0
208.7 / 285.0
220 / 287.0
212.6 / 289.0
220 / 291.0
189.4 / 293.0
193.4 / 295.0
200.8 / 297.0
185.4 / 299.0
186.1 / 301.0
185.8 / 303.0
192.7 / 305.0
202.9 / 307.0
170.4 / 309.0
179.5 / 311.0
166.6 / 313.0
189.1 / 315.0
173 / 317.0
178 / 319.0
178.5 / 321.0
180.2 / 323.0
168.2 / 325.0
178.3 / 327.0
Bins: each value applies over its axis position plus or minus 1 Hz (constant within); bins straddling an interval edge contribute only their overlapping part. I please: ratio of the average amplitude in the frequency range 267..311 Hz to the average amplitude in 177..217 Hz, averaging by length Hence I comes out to 0.95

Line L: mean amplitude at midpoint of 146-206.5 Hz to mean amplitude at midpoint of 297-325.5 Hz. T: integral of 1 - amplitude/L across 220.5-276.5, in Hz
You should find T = 2.9 Hz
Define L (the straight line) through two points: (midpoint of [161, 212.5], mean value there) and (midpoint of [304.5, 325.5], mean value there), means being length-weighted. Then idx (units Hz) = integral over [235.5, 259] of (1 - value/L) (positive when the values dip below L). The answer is 1.7 Hz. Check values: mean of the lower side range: 194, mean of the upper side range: 180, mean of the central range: 174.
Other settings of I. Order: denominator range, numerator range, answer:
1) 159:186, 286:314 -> 1.00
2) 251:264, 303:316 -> 1.24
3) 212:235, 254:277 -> 0.73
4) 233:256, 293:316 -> 1.03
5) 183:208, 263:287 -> 0.89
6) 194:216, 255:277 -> 0.78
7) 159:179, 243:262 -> 0.83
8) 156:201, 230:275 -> 0.89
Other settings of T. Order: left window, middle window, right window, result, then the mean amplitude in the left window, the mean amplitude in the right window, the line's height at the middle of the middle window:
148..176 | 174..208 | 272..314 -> -0.5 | 190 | 189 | 190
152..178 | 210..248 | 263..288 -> -4.8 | 190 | 174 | 181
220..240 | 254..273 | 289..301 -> 4.8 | 207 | 198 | 202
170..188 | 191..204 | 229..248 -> 0.2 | 190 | 197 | 193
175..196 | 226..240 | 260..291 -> -1.5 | 196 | 176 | 185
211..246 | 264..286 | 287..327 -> 2.7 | 205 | 188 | 195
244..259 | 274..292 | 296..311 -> -1.6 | 160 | 189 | 177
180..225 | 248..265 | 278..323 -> 3.8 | 200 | 190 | 194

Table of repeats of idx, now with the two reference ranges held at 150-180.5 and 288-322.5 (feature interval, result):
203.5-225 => -2.0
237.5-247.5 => 0.1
